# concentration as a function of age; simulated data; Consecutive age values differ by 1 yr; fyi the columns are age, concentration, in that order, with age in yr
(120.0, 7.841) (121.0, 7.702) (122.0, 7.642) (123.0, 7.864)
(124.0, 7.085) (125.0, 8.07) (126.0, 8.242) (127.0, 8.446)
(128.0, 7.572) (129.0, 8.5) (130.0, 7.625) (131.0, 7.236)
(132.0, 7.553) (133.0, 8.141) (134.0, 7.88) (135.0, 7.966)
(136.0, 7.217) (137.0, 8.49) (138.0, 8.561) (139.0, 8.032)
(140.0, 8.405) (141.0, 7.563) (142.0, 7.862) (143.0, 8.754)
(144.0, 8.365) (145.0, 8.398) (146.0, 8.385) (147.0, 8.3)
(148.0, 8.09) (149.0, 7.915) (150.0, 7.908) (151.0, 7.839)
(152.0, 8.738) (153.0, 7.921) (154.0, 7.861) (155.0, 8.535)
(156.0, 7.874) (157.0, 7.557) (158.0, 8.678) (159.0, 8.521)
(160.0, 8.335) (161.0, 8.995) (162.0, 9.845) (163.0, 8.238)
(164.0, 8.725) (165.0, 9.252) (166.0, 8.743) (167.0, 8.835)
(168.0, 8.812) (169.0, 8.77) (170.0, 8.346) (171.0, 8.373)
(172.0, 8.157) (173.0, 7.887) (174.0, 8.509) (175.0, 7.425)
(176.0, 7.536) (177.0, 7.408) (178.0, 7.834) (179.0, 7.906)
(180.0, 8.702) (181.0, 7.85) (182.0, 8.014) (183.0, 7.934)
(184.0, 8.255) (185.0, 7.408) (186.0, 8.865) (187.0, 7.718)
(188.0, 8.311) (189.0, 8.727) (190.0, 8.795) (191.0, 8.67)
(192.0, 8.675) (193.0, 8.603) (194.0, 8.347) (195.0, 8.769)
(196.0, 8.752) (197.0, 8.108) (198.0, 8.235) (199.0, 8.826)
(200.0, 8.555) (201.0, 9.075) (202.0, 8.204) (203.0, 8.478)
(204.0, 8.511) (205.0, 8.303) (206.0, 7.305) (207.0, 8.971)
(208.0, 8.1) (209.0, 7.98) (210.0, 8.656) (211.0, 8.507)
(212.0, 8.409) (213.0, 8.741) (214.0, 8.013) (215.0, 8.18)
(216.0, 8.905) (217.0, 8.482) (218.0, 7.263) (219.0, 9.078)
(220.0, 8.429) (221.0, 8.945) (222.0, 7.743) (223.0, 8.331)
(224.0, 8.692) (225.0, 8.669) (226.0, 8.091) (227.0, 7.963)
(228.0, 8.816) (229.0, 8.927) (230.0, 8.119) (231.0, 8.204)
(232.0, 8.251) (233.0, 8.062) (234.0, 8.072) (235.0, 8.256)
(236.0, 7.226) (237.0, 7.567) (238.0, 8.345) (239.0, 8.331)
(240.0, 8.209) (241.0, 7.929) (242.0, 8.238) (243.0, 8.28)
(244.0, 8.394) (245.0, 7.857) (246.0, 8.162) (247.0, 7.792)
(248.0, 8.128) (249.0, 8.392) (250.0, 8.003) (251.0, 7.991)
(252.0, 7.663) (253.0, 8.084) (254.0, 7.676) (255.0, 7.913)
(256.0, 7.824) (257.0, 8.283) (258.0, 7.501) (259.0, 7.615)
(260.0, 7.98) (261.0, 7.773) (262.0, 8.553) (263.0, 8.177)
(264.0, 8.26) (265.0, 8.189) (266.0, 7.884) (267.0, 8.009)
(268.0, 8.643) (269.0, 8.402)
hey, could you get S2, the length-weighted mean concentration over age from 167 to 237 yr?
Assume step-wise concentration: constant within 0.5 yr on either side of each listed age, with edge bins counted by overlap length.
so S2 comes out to 8.3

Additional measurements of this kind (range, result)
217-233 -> 8.36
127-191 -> 8.21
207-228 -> 8.38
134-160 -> 8.15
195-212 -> 8.42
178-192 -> 8.24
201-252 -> 8.25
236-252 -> 8.07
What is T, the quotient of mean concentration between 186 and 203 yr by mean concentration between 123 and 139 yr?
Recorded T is 1.08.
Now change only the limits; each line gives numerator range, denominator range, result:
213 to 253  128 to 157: 1.02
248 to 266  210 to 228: 0.95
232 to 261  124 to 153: 0.99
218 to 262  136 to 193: 0.98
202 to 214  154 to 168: 0.97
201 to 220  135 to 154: 1.03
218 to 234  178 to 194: 1.01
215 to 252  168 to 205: 0.99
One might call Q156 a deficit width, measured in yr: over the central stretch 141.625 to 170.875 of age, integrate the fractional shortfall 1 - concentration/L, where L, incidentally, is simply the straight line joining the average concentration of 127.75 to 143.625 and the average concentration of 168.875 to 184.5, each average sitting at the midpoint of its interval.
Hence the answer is -1.55 yr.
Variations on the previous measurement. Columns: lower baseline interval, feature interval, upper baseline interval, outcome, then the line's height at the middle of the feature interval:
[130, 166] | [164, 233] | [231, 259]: -2.1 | 8.11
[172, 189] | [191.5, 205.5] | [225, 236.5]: -0.8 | 8.07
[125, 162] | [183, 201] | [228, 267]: -0.8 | 8.11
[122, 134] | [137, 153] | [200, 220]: -0.5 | 7.95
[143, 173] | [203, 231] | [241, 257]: -0.7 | 8.17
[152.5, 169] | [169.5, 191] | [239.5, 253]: 0.9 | 8.44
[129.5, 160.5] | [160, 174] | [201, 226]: -0.8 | 8.18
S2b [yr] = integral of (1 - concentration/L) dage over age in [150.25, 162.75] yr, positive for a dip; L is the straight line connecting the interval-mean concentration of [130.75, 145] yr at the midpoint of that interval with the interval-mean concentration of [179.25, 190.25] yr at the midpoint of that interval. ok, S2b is -0.4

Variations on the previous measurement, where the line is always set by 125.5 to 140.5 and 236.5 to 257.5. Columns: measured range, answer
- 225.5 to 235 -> -0.28 yr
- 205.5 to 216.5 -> -0.43 yr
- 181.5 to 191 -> -0.27 yr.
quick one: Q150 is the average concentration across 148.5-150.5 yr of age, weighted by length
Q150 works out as 7.91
